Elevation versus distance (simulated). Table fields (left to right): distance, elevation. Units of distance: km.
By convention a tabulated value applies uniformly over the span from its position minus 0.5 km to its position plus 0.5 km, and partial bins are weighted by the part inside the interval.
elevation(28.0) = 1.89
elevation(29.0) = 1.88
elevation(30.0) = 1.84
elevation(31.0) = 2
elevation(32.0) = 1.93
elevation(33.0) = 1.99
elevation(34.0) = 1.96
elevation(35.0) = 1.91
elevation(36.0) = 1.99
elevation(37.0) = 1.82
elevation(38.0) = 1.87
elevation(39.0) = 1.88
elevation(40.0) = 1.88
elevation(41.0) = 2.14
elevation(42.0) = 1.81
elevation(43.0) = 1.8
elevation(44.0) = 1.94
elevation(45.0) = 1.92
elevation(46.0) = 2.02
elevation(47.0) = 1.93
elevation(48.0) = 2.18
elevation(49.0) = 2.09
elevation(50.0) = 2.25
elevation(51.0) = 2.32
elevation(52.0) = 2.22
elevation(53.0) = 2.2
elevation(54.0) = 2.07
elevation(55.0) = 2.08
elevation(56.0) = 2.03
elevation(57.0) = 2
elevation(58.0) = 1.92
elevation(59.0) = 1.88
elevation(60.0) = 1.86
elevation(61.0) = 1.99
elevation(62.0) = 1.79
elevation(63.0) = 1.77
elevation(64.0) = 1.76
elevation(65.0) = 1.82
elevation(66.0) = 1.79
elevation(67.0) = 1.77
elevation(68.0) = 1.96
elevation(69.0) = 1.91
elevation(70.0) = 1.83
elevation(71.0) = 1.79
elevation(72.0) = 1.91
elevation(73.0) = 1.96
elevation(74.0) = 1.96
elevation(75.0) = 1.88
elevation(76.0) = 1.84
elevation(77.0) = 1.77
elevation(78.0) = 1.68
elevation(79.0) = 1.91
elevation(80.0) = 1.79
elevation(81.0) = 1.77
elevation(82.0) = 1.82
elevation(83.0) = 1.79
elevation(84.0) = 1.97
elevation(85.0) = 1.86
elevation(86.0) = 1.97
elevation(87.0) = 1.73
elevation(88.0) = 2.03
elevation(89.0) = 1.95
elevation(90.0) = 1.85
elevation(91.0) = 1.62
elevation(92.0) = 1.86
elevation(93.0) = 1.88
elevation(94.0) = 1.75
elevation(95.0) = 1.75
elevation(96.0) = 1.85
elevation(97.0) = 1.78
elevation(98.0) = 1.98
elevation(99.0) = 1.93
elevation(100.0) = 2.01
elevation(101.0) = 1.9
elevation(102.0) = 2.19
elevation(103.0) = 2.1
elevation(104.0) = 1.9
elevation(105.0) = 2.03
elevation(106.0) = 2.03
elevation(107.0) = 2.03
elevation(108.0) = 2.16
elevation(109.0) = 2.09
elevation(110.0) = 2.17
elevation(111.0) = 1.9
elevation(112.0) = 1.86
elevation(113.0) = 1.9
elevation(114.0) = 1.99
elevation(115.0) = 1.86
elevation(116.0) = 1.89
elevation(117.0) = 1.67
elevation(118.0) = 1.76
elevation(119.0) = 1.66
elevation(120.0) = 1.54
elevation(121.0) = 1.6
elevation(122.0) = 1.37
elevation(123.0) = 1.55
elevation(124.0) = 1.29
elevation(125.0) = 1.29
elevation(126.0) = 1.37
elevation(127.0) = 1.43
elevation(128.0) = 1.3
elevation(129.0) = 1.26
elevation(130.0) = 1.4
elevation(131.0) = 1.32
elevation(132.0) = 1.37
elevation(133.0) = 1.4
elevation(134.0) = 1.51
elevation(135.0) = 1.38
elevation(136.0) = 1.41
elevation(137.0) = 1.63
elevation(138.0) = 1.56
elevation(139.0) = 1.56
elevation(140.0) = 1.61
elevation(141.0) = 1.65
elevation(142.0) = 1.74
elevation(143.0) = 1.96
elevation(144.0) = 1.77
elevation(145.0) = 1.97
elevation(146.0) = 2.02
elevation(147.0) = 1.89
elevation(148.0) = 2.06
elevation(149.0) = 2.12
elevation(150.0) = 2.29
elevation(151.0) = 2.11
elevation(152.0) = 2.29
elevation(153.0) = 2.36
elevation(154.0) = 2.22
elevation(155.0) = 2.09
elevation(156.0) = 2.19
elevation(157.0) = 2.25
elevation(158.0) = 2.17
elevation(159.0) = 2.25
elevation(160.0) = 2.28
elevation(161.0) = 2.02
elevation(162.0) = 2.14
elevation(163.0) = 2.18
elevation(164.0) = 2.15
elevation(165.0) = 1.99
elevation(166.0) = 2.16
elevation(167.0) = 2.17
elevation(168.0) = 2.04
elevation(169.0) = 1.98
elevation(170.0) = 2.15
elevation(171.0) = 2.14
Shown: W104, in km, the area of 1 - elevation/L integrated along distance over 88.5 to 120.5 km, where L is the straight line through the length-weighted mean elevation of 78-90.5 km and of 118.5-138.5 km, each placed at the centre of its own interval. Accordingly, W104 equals -4.62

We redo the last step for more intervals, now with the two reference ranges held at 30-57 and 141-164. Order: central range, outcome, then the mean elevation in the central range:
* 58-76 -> 1.46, 1.86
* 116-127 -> 2.91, 1.52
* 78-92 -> 1.34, 1.84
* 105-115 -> 0.27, 2.01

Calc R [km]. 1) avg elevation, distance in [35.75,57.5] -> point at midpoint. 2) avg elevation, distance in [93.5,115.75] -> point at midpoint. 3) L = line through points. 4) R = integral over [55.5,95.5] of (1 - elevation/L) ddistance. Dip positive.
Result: 2.7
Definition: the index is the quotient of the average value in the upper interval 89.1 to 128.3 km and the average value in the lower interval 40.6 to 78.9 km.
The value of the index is 0.9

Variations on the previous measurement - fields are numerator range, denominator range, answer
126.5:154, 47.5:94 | 0.90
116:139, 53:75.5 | 0.77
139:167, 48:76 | 1.05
